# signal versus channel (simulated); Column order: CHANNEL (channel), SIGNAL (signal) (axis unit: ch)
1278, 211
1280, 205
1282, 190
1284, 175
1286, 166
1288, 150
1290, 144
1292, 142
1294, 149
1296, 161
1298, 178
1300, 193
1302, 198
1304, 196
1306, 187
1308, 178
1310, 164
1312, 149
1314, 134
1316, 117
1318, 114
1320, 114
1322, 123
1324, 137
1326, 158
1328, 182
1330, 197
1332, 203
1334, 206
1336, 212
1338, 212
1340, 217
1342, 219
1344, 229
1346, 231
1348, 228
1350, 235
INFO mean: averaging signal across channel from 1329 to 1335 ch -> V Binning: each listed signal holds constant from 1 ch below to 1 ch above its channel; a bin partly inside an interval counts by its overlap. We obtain 202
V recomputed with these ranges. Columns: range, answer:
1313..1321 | 120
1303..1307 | 192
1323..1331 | 168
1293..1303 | 176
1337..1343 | 216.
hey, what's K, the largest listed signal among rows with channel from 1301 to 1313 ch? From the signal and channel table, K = 198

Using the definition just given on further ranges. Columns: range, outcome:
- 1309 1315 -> 164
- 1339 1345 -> 229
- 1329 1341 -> 217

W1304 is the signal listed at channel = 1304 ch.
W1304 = 196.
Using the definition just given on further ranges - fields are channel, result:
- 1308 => 178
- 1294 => 149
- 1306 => 187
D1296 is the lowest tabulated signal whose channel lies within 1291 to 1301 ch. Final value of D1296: 142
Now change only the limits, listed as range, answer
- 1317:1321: 114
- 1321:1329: 123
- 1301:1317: 117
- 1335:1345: 212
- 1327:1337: 182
